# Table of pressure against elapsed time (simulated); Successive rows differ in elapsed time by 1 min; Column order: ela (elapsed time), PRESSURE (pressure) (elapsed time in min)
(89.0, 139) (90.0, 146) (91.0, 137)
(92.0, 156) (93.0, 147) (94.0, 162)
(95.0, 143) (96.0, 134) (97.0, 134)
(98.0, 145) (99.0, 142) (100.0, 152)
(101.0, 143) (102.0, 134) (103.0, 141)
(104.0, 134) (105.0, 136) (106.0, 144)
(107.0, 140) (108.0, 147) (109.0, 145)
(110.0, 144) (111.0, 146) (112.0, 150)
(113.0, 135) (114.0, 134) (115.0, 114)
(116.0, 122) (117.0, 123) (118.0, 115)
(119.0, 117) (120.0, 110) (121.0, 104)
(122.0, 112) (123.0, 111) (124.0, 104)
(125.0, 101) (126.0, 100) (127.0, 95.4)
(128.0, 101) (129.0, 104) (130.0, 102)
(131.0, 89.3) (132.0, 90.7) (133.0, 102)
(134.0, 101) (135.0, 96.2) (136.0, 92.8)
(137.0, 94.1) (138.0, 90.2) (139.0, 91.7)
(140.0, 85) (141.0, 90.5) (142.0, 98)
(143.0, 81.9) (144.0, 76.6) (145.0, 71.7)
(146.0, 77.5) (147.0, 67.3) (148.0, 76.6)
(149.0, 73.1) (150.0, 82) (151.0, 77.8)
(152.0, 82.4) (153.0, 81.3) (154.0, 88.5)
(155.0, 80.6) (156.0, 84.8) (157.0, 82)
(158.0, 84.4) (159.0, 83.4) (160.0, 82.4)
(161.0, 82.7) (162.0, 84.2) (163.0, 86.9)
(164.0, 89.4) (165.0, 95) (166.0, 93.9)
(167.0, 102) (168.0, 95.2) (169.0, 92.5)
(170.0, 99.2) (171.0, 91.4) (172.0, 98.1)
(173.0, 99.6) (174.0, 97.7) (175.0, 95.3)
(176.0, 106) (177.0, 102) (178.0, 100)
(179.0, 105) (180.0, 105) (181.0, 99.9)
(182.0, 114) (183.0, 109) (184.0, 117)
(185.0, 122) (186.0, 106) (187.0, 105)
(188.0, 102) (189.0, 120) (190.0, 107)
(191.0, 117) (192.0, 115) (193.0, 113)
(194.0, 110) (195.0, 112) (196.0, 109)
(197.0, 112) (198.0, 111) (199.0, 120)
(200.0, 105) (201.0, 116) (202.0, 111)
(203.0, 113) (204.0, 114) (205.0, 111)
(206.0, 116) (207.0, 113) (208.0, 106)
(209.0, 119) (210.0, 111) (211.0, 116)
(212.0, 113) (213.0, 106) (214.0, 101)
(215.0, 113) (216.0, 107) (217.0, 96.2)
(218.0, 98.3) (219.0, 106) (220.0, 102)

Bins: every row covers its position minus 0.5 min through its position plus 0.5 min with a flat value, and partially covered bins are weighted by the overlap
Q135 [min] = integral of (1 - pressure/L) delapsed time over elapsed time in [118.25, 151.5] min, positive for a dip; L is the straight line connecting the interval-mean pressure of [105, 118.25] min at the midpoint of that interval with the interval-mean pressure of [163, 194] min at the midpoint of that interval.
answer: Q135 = 8.5 min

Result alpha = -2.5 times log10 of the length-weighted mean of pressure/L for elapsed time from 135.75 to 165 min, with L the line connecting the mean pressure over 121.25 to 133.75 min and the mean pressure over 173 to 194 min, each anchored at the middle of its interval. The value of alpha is 0.24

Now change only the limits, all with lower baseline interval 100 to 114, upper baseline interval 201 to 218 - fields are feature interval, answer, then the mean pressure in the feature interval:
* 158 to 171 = 0.34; 90.4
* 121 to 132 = 0.31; 102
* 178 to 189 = 0.09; 109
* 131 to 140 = 0.38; 94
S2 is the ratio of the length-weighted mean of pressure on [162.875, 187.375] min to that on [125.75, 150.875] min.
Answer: 1.1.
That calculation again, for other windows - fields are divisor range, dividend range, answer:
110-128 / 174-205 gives 0.93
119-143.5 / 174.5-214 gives 1.12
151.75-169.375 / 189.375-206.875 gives 1.29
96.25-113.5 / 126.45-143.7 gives 0.66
